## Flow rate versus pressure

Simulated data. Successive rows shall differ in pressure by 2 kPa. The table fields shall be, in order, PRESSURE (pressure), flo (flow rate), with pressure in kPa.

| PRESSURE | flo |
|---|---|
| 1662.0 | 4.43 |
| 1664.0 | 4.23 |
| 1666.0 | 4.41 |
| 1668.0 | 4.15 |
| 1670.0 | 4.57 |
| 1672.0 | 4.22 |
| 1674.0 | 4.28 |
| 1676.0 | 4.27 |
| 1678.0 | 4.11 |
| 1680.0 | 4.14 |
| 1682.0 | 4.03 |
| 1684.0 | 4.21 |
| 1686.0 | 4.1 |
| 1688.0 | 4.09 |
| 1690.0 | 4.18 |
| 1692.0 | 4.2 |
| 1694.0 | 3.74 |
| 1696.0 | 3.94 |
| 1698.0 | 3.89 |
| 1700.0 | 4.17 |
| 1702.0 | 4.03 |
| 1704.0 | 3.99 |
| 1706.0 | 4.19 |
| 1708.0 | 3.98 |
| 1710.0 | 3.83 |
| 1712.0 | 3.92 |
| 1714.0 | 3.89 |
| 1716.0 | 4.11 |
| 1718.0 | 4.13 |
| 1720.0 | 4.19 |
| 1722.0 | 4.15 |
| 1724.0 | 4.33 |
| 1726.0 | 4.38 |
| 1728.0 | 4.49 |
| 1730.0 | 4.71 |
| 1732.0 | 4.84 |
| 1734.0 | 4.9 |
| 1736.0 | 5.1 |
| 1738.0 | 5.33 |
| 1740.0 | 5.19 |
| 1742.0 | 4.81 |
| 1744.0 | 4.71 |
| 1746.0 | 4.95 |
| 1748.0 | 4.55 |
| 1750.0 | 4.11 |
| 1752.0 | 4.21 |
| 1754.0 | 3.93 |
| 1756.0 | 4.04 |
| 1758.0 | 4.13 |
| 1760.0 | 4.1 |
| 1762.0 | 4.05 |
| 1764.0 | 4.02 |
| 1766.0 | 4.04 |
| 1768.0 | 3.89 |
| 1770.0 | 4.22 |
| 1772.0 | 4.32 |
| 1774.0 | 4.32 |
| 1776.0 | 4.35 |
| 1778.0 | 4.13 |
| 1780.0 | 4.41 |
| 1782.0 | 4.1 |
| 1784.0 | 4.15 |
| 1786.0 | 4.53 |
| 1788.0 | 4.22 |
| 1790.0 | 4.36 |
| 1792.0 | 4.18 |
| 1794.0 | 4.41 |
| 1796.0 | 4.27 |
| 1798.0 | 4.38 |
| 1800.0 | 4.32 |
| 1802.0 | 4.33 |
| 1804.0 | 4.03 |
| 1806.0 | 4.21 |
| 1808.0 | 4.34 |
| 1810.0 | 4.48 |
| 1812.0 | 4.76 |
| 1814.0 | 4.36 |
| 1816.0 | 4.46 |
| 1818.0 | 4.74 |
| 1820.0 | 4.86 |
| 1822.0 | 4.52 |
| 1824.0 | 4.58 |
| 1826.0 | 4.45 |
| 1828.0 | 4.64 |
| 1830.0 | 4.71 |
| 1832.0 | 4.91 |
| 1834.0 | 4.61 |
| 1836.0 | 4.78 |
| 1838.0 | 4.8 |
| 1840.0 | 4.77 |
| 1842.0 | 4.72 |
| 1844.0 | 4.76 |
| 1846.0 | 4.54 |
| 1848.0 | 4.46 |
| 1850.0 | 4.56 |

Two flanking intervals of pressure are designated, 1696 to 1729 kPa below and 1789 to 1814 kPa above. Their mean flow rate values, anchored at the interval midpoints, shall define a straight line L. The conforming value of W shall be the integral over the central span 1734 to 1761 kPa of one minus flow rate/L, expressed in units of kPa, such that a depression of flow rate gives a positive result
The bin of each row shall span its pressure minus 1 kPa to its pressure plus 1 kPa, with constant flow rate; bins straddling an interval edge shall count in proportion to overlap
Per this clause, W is -2.39 kPa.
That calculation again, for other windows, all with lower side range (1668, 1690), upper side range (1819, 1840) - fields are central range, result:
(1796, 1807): 0.8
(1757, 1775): 1.5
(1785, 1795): 0.5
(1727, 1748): -2.4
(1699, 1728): 1.4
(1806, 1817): 0.4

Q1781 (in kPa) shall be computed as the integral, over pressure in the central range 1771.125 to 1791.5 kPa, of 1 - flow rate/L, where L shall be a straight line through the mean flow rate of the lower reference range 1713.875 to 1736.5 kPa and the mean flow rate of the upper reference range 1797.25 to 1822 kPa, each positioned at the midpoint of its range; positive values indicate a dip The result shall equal 0.72 kPa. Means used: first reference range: 4.44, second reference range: 4.44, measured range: 4.29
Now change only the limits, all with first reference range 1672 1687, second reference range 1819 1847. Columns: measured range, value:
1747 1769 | 1.7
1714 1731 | 0.1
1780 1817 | 2.0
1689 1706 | 0.8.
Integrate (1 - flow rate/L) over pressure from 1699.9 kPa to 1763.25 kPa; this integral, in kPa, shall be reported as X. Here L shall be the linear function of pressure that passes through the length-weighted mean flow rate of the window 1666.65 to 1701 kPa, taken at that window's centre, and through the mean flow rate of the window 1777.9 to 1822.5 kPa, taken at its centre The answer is -1.84 kPa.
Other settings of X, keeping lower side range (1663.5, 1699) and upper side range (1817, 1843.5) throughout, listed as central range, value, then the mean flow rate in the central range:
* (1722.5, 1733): -0.5 kPa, 4.53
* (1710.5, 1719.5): 0.6 kPa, 4.01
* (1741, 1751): -0.5 kPa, 4.63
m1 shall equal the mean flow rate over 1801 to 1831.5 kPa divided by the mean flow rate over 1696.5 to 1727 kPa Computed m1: 1.11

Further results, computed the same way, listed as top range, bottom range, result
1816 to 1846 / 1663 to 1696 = 1.12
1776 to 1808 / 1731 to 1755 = 0.91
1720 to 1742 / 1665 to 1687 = 1.12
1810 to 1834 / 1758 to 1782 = 1.11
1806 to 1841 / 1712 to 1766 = 1.05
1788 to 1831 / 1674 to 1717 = 1.10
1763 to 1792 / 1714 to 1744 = 0.92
